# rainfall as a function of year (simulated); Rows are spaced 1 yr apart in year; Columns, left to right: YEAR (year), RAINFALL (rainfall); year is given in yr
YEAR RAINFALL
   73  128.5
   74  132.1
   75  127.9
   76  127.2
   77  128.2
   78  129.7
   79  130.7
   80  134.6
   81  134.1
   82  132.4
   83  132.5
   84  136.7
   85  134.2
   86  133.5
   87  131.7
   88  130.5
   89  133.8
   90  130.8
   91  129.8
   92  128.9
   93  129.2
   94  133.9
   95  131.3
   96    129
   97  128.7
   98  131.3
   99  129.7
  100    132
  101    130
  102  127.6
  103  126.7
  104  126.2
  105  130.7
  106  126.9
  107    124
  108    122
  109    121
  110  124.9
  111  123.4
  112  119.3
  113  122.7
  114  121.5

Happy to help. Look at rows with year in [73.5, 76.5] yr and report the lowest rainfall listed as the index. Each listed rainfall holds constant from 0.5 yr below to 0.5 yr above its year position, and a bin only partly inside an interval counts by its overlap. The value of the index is 127.2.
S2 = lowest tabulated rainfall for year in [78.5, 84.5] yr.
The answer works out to 130.7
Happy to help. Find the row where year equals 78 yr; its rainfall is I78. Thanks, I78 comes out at 129.7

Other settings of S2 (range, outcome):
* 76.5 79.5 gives 128.2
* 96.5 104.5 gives 126.2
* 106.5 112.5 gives 119.3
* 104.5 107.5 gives 124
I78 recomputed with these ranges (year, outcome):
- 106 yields 126.9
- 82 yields 132.4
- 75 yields 127.9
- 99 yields 129.7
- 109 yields 121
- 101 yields 130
